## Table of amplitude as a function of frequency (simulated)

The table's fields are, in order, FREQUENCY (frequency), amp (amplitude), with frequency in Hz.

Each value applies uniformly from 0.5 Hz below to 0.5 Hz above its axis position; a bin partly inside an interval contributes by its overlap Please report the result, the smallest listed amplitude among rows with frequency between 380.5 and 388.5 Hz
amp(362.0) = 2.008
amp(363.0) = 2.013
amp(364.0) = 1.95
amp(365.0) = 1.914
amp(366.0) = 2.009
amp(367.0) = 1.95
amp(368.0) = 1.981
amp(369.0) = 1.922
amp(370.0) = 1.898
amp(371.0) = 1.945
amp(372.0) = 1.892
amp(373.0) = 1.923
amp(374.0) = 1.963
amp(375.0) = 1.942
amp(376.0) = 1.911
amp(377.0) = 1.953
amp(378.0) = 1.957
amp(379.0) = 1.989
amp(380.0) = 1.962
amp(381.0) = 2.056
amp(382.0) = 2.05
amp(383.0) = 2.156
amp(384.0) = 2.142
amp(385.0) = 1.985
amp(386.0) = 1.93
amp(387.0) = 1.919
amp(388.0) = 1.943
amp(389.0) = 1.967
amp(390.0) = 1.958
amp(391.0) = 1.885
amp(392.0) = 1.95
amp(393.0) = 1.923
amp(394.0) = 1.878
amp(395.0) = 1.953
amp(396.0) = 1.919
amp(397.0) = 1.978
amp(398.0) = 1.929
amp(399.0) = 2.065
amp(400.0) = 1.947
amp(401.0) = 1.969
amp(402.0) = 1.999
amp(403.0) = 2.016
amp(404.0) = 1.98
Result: 1.919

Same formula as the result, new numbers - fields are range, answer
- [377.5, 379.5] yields 1.957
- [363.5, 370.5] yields 1.898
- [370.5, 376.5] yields 1.892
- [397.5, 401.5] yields 1.929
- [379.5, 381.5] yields 1.962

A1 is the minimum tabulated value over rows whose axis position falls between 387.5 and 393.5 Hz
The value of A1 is 1.885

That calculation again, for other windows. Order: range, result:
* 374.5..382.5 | 1.911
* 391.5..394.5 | 1.878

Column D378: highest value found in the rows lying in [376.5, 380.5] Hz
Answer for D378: 1.989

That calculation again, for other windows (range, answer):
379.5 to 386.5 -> 2.156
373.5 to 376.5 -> 1.963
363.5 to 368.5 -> 2.009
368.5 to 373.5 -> 1.945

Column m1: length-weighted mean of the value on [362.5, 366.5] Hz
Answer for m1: 1.97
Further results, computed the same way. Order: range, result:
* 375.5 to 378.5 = 1.94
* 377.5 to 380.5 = 1.97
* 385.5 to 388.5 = 1.93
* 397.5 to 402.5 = 1.98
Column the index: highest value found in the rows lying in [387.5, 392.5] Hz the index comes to 1.967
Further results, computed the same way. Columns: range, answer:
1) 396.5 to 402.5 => 2.065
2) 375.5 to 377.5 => 1.953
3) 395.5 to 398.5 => 1.978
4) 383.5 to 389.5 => 2.142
